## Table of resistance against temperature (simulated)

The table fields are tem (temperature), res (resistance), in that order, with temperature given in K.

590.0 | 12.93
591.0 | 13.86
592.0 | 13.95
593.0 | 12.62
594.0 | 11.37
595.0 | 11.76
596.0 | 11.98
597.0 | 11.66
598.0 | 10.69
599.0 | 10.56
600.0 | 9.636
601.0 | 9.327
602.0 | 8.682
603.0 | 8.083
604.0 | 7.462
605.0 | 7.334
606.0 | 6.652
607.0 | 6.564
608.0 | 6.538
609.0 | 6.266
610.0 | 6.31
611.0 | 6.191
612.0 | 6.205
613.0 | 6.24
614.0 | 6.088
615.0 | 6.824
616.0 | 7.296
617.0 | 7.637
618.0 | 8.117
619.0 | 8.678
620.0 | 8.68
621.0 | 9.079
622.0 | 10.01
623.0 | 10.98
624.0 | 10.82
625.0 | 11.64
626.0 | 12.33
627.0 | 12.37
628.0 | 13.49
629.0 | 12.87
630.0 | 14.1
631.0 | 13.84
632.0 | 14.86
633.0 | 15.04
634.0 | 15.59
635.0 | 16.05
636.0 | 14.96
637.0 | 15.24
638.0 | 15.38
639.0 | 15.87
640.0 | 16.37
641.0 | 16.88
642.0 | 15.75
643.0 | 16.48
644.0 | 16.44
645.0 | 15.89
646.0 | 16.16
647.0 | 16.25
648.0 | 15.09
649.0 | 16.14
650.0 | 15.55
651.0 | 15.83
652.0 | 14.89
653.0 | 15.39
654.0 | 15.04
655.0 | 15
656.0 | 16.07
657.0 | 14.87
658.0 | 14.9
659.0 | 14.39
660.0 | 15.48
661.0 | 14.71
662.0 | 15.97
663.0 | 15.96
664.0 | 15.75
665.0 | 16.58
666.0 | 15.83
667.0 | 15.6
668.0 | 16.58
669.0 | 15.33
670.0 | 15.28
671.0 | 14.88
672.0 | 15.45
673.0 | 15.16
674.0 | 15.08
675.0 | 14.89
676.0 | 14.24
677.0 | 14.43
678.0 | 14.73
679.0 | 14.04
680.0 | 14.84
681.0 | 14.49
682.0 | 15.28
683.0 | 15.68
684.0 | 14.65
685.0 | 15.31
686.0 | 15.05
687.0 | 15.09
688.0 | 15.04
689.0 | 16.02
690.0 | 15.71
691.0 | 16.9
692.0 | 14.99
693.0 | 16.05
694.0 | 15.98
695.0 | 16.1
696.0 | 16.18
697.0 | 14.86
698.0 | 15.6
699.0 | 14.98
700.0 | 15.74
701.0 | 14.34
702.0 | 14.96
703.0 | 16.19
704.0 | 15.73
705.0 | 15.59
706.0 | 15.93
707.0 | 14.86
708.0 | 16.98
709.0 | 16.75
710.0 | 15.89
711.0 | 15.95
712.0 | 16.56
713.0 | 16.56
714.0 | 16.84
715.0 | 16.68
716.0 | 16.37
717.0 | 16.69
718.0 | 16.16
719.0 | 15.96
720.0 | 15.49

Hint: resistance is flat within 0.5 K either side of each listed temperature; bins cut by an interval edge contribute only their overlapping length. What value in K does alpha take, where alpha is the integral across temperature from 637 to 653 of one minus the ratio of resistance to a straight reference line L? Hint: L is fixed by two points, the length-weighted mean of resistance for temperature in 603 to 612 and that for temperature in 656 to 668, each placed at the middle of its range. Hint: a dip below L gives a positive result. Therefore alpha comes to -3.98 K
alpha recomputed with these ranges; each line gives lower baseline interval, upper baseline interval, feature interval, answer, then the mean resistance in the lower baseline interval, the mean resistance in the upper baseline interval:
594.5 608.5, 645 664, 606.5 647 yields 2.3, 9.07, 15.4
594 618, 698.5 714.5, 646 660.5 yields -4.5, 8.16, 15.9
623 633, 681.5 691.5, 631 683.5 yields -4.7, 12.9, 15.5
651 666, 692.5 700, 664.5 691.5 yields 0.5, 15.4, 15.7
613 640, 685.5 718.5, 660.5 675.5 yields -1.6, 11.8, 15.9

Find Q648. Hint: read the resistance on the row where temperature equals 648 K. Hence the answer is 15.09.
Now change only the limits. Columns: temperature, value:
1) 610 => 6.31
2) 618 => 8.117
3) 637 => 15.24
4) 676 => 14.24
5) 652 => 14.89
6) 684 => 14.65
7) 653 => 15.39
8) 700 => 15.74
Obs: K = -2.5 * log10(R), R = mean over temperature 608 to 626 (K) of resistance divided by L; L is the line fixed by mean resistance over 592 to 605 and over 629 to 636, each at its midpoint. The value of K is 0.50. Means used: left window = 10.3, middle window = 8.14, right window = 14.8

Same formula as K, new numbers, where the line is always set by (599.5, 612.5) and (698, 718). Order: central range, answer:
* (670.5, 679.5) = -0.12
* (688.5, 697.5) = -0.08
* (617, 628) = -0.18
